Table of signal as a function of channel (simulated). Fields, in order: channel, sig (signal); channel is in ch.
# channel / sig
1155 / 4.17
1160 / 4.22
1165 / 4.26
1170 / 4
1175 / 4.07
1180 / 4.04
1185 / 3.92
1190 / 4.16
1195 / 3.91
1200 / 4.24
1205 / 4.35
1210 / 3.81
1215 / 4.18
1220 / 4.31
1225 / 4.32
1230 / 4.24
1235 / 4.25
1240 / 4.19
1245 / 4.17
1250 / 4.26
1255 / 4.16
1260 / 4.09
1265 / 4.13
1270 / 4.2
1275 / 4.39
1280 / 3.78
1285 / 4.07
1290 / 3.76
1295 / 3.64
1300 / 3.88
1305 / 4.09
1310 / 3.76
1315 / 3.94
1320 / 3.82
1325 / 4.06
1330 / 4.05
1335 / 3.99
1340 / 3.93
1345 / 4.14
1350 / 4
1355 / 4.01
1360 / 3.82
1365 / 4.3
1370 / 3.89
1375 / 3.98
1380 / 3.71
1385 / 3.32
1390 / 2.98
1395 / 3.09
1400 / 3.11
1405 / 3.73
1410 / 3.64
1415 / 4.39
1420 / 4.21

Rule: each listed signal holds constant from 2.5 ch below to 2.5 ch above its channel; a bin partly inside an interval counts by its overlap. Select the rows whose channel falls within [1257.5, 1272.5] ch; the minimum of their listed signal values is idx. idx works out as 4.09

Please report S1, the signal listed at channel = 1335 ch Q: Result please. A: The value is 3.99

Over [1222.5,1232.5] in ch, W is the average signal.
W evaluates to 4.28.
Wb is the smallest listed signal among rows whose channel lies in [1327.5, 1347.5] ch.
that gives 3.93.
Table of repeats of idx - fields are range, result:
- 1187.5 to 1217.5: 3.81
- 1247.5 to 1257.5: 4.16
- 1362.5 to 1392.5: 2.98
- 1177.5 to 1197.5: 3.91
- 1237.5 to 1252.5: 4.17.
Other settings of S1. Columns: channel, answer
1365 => 4.3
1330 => 4.05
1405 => 3.73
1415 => 4.39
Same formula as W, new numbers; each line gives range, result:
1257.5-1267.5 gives 4.11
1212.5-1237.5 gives 4.26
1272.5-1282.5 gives 4.08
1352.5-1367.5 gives 4.04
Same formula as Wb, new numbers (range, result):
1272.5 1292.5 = 3.76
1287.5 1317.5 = 3.64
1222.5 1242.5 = 4.19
